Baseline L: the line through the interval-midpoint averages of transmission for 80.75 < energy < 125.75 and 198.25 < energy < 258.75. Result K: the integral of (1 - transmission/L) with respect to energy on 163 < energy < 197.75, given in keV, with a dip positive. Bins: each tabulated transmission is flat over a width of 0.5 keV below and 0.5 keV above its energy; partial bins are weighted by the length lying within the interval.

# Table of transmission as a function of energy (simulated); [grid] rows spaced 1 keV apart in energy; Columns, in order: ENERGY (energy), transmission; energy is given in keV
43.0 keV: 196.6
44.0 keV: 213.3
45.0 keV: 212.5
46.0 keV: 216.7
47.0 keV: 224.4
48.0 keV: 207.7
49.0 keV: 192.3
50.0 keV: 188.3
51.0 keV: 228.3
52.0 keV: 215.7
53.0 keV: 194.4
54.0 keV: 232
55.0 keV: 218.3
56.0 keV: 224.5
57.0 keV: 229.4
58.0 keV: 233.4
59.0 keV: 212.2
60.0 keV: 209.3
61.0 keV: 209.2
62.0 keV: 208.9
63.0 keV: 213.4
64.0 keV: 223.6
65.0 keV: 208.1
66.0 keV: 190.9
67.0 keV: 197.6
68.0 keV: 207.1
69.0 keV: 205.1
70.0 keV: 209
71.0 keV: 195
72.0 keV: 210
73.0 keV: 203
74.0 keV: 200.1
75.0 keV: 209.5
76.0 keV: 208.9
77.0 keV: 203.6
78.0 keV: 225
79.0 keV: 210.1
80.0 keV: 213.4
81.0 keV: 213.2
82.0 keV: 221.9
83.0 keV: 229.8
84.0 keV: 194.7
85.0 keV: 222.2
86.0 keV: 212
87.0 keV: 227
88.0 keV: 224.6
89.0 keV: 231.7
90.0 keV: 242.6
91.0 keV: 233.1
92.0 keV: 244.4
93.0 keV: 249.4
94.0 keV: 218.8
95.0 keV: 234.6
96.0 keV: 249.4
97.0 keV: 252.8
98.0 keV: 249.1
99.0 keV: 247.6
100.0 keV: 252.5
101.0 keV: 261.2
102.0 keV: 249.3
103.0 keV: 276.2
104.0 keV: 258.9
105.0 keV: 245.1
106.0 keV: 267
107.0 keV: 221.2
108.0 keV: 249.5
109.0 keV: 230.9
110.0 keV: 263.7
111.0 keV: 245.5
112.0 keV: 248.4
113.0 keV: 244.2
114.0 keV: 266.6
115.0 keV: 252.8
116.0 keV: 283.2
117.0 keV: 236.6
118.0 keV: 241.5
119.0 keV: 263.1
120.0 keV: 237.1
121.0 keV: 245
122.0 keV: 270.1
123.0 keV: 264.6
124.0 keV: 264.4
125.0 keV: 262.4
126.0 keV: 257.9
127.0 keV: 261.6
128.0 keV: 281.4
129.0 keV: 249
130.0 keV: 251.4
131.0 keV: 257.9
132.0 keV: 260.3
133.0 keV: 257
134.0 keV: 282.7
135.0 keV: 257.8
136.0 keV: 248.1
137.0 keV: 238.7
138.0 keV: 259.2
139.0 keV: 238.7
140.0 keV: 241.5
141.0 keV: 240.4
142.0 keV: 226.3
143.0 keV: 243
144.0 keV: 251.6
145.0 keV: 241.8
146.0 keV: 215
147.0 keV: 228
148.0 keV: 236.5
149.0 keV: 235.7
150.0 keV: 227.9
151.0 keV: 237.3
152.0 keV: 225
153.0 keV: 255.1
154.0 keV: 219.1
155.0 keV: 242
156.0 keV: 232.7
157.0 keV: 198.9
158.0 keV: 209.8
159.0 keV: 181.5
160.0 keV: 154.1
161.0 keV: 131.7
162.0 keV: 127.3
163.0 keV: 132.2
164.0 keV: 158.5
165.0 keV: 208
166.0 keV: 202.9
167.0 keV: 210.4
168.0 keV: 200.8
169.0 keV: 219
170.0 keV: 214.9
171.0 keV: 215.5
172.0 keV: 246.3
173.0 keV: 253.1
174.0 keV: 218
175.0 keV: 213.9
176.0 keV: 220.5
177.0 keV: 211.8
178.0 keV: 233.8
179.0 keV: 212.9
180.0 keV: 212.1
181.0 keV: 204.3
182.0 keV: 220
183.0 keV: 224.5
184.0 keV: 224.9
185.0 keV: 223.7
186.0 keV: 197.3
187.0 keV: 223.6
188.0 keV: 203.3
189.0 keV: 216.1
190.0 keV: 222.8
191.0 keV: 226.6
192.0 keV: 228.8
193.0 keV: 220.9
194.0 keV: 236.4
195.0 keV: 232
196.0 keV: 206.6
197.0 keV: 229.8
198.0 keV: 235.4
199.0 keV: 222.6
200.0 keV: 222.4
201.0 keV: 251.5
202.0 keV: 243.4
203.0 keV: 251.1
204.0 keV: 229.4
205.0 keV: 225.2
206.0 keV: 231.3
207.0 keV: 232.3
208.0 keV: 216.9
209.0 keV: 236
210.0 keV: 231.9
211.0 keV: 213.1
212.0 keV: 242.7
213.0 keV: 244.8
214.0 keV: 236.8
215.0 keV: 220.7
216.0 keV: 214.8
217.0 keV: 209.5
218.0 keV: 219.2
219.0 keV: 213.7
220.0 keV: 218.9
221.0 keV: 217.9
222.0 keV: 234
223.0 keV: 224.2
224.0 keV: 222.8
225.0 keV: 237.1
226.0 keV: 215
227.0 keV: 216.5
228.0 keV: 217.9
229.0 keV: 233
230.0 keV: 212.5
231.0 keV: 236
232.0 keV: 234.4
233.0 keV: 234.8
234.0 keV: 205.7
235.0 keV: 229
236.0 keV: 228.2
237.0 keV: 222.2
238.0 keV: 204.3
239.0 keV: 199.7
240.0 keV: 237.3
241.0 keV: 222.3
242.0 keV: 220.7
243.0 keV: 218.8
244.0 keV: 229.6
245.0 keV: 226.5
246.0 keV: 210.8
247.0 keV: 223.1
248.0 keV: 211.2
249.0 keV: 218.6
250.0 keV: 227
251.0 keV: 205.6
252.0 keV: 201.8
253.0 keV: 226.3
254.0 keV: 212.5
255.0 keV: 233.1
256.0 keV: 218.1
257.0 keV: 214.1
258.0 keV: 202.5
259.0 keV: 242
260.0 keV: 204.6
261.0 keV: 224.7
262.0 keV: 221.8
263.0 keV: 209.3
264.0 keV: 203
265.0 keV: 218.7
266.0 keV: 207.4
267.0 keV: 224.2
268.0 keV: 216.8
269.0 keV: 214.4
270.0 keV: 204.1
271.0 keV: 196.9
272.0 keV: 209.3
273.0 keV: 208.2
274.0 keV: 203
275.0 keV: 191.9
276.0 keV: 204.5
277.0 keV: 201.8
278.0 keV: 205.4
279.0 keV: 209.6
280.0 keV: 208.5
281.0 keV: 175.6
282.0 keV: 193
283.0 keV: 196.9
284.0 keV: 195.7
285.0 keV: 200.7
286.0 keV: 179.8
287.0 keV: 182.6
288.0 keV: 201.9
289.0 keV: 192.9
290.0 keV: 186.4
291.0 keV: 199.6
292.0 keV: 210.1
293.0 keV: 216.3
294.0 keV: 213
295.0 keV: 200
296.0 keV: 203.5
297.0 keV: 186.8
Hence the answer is 2.3 keV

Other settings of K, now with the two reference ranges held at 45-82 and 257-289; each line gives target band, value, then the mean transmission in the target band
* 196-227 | -3.11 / 228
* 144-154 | -1.21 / 234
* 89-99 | -1.48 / 241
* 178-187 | -0.38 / 216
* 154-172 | 1.32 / 193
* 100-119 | -3.88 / 253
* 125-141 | -3.58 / 256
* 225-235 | -0.85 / 224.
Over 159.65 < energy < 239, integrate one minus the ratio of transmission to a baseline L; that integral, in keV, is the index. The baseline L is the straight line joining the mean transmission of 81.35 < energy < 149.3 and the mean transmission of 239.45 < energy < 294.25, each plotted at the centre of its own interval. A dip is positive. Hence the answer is 2.6 keV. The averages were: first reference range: 246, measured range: 218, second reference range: 210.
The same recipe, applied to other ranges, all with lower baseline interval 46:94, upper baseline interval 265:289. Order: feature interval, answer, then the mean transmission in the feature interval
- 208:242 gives -3.1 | 224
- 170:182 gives -0.8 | 222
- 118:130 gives -2.7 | 259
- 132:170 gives -1.8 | 220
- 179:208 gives -2.5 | 225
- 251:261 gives -0.7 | 217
